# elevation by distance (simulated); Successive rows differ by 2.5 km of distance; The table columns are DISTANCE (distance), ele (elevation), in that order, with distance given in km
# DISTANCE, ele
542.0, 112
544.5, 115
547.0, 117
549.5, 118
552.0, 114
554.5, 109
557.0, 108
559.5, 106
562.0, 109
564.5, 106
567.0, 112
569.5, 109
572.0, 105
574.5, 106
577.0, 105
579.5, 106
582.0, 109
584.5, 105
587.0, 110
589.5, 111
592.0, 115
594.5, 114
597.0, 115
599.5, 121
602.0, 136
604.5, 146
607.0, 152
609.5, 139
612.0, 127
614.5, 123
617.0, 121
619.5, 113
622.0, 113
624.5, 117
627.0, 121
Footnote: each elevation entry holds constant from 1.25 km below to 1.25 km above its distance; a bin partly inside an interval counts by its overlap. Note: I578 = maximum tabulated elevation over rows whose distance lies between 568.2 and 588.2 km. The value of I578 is 110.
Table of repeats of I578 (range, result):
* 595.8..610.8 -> 152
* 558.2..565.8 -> 109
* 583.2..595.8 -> 115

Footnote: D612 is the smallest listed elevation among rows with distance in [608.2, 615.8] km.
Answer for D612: 123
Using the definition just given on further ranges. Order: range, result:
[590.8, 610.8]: 114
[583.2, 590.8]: 105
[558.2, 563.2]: 106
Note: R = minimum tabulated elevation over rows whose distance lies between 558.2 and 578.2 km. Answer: 105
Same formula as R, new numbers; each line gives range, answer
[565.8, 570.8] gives 109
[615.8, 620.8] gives 113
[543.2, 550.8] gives 115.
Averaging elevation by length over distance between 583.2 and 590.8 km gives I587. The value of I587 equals 109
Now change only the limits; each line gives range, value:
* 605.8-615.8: 135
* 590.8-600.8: 116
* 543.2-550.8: 117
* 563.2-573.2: 108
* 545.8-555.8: 114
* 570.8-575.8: 106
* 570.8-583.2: 106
